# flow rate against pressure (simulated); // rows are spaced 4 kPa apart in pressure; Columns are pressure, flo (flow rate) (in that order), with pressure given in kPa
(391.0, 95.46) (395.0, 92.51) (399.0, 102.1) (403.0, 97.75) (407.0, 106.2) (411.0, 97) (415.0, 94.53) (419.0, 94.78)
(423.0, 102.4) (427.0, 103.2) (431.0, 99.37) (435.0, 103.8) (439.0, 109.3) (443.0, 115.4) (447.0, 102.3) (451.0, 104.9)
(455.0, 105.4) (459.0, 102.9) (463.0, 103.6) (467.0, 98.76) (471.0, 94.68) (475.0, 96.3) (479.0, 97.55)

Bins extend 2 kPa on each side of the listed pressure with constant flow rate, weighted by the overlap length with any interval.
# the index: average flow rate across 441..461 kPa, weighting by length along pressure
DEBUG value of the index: 106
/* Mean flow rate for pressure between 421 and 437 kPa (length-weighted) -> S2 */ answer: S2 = 102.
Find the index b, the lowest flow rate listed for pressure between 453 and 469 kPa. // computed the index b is 98.76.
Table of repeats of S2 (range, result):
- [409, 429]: 98.4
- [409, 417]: 95.8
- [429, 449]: 106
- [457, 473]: 100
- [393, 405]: 97.5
